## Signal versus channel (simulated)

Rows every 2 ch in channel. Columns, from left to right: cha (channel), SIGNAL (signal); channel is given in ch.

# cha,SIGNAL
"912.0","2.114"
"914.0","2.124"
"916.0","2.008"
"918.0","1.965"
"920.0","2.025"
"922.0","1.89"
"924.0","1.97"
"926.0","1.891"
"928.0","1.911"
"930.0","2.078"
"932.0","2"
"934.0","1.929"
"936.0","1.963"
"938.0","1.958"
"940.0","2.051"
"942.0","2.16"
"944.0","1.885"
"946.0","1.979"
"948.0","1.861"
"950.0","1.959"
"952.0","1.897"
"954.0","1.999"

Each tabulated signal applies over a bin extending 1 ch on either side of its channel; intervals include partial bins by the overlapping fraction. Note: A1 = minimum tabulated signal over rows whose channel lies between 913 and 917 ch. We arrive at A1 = 2.008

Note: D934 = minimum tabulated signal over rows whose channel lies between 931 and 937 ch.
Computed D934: 1.929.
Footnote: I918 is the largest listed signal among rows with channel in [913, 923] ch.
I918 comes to 2.124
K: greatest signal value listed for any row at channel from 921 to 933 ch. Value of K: 2.078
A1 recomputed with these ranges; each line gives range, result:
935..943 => 1.958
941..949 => 1.861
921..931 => 1.89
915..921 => 1.965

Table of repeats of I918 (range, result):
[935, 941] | 2.051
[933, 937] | 1.963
